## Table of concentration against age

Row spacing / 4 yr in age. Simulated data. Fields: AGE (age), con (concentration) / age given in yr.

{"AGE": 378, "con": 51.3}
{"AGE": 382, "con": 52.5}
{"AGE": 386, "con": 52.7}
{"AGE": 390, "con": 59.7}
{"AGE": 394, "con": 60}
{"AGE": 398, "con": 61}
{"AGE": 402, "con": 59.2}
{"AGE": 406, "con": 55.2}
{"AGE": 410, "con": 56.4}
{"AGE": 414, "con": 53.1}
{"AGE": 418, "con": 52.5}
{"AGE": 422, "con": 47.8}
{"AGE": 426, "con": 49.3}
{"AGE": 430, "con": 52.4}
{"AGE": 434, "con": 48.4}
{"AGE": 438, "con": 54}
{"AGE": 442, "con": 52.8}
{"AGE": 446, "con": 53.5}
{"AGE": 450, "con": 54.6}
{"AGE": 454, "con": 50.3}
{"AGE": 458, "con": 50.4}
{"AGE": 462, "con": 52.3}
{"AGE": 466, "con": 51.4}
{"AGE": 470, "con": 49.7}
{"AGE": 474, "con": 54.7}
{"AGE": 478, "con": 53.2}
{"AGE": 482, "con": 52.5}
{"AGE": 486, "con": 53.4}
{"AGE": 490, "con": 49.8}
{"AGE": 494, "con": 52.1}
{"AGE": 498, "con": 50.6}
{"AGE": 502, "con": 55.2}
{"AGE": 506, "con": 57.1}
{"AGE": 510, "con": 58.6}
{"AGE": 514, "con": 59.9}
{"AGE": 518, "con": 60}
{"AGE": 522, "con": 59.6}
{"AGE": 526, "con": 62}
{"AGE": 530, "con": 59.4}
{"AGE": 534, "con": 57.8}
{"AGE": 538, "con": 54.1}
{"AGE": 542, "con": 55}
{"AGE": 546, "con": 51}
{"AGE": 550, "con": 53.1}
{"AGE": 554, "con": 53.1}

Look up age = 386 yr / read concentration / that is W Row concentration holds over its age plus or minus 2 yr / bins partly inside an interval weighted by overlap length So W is 52.7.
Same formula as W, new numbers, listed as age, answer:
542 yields 55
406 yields 55.2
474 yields 54.7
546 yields 51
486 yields 53.4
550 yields 53.1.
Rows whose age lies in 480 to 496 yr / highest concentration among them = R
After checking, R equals 53.4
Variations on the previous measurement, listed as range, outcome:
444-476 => 54.7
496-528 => 62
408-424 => 56.4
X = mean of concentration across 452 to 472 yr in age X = 50.8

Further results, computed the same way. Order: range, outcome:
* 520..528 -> 60.8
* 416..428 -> 49.9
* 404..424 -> 53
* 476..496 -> 52.2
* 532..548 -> 54.5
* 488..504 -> 51.9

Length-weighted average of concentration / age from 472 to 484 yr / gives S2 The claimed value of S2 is 53.5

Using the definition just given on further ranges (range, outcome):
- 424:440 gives 51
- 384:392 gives 56.2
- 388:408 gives 59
